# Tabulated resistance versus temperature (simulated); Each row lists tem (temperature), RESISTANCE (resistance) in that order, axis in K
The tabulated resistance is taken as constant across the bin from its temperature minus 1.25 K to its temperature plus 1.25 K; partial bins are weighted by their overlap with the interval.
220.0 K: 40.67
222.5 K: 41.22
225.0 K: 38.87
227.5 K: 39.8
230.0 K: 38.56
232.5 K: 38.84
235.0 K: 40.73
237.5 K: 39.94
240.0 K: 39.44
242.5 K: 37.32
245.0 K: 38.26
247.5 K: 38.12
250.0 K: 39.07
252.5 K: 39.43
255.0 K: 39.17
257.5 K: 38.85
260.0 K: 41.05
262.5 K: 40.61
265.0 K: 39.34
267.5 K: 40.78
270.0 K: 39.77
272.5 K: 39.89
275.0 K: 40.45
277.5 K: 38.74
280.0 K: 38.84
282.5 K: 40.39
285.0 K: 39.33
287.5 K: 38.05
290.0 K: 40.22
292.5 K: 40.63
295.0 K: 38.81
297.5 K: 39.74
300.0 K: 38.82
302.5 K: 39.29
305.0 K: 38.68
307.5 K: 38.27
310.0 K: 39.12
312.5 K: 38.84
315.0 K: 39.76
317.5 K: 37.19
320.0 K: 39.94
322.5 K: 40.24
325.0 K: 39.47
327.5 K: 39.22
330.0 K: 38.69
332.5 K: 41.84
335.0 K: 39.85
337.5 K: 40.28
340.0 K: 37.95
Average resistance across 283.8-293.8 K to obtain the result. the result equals 39.6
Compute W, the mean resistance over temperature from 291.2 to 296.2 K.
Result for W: 39.7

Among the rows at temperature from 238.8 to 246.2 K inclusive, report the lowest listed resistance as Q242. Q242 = 37.32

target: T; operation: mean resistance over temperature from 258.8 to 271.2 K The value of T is 40.3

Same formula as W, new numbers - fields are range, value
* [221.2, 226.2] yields 40.1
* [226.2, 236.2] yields 39.5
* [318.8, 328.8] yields 39.7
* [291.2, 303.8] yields 39.5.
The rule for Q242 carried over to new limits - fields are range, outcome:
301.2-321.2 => 37.19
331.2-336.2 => 39.85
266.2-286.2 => 38.74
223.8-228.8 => 38.87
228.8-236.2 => 38.56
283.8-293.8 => 38.05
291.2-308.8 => 38.27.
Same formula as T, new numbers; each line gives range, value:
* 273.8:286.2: 39.5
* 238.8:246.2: 38.3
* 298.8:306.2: 38.9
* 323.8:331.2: 39.1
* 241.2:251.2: 38.2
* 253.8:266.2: 39.8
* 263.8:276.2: 40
